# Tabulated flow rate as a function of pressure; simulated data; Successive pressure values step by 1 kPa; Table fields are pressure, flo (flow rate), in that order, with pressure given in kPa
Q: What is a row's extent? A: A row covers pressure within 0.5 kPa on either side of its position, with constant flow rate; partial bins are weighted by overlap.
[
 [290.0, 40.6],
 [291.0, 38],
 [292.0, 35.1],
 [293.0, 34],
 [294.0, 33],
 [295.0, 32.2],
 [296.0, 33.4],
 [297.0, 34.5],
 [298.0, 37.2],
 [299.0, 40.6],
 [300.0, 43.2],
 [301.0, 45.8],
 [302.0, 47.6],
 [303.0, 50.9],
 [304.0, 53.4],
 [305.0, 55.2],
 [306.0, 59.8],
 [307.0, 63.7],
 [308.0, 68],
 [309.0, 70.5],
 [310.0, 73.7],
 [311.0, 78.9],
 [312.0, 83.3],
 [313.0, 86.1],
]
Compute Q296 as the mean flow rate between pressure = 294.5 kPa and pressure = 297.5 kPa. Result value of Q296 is 33.4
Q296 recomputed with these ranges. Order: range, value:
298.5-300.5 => 41.9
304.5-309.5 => 63.4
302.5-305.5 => 53.2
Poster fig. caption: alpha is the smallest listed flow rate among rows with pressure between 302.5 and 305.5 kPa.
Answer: 50.9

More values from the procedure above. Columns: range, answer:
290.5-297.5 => 32.2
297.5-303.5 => 37.2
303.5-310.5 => 53.4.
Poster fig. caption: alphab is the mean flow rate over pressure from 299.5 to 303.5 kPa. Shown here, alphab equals 46.9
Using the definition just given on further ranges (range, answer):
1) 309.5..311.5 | 76.3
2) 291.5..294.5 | 34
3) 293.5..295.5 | 32.6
